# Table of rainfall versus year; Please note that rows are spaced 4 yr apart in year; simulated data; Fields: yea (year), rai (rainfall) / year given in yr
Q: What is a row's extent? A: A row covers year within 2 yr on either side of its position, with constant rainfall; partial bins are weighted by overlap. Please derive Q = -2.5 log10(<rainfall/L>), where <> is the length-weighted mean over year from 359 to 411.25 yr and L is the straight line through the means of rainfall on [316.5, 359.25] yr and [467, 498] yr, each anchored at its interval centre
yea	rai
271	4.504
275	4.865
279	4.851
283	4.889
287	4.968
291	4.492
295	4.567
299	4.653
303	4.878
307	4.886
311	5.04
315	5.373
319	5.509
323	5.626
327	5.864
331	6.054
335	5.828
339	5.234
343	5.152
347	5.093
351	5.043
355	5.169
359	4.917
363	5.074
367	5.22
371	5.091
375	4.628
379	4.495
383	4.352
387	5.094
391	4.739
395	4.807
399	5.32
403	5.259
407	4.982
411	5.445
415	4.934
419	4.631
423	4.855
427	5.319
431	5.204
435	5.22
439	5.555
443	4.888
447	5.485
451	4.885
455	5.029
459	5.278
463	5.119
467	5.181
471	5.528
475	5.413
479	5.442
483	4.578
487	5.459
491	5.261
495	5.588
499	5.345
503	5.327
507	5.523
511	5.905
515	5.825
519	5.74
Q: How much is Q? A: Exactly 0.09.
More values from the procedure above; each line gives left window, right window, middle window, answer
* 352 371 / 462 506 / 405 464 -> 0.02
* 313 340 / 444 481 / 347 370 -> 0.10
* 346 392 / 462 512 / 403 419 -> 0.00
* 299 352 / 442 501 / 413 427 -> 0.08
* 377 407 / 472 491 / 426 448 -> -0.04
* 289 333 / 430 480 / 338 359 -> 0.02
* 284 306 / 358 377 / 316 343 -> -0.16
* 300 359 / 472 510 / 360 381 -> 0.09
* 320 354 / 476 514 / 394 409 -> 0.07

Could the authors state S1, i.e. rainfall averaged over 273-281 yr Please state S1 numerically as 4.86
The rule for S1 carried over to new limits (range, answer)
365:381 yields 4.86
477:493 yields 5.18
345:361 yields 5.06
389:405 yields 5.03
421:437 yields 5.15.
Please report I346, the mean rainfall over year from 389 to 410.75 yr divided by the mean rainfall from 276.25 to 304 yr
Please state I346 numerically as 1.06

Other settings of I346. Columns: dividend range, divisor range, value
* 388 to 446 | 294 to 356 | 0.97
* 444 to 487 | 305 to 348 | 0.96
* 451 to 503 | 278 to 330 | 1.04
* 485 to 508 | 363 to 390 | 1.12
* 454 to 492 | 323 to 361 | 0.97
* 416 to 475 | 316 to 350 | 0.93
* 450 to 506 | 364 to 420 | 1.06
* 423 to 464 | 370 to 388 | 1.10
